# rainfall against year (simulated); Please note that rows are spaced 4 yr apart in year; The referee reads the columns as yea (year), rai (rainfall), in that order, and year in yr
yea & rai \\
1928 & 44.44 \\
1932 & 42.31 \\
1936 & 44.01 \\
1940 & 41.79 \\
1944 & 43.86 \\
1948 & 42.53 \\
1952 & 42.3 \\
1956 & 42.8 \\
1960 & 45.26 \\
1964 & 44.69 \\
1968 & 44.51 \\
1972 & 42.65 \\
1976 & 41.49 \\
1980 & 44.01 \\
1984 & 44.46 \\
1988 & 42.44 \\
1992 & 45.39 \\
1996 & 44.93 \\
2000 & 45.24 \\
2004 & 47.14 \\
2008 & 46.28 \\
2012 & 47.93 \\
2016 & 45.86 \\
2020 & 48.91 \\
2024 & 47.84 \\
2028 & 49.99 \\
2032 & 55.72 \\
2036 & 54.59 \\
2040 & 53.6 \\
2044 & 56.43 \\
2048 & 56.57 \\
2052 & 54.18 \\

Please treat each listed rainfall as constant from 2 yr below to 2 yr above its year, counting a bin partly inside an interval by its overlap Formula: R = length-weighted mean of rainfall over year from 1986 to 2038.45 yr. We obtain 47.9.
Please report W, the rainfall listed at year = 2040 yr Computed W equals 53.6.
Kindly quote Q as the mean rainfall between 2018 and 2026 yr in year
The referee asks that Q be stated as 48.4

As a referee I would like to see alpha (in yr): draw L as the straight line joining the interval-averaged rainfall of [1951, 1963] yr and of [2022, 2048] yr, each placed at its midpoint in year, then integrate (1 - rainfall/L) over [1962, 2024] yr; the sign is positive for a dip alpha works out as 3.8 yr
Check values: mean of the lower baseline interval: 43.7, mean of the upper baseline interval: 53.3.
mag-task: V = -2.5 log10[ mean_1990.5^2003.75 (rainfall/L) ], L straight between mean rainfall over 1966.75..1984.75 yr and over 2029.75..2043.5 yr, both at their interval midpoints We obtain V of 0.04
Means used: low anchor 43.3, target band 45.4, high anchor 54.7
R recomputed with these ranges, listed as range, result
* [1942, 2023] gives 44.7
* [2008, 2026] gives 47.5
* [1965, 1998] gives 43.8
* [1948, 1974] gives 43.6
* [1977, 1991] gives 43.6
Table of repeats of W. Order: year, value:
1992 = 45.39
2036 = 54.59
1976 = 41.49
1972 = 42.65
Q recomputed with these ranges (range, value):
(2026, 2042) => 53.5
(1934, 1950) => 43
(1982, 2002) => 44.5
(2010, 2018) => 46.9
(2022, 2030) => 48.9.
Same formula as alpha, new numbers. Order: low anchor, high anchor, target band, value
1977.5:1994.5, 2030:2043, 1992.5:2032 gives 1.67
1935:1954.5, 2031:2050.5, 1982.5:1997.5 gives 1.37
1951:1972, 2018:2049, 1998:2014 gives 0.90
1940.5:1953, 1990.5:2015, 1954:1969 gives -0.21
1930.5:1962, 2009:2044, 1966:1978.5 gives 0.73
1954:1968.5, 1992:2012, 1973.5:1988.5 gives 0.66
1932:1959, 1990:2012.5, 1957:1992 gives 0.61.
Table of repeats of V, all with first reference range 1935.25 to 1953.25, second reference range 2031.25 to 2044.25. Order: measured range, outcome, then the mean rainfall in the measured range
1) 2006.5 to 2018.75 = 0.105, 46.8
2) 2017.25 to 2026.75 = 0.097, 48.3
